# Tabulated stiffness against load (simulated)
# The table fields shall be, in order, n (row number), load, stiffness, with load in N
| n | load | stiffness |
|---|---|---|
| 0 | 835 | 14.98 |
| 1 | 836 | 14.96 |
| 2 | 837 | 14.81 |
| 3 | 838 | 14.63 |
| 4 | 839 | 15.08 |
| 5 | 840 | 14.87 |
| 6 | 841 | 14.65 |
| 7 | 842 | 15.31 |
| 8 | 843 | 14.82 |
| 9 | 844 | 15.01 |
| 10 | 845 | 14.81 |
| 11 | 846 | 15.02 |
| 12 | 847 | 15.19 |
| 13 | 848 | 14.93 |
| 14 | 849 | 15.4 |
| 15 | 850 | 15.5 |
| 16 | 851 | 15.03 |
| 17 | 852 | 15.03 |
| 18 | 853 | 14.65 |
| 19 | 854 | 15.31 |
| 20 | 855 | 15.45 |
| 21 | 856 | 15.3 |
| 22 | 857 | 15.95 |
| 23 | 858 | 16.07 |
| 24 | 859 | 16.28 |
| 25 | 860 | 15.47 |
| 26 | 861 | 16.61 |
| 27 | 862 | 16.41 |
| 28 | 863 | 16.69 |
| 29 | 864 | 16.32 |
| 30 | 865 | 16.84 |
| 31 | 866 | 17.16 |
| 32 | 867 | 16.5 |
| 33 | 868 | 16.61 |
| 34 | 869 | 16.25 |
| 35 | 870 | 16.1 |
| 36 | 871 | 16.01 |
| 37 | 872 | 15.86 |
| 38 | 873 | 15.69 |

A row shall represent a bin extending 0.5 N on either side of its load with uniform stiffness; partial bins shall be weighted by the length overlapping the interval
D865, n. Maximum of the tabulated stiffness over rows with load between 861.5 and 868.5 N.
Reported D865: 17.16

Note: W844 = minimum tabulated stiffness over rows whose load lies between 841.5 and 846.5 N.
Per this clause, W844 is 14.81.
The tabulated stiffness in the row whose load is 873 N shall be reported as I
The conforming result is 15.69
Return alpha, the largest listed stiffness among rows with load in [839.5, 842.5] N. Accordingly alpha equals 15.31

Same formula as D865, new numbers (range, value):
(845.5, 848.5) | 15.19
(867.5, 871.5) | 16.61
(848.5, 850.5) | 15.5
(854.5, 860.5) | 16.28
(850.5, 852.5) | 15.03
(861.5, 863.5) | 16.69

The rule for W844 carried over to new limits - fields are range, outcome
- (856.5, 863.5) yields 15.47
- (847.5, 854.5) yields 14.65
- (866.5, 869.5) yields 16.25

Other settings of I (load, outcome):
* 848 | 14.93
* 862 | 16.41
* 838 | 14.63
